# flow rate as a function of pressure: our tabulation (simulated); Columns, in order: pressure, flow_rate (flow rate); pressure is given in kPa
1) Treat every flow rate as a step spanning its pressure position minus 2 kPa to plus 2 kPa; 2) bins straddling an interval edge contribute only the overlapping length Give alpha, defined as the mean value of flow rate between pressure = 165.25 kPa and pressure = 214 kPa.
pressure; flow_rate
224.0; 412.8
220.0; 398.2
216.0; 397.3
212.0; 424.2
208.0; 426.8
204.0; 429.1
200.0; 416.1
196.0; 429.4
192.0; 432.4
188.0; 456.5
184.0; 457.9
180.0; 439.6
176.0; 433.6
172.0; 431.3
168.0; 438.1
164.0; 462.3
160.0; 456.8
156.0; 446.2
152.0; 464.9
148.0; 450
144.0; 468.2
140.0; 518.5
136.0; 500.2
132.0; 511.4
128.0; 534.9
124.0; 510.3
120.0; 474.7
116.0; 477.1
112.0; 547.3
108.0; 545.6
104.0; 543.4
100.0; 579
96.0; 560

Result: 435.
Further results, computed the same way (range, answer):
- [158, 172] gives 449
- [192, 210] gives 426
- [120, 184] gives 471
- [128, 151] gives 493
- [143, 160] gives 457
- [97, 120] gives 534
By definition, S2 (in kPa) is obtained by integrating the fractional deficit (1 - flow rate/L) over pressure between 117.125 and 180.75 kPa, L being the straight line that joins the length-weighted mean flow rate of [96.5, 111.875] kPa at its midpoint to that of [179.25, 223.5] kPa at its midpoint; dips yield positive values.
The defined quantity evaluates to 3.1 kPa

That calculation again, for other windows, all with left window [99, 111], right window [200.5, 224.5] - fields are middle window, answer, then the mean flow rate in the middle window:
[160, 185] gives 1.2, 444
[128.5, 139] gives 0.1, 511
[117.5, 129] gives 0.6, 503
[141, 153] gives 0.8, 466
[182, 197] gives 0.0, 445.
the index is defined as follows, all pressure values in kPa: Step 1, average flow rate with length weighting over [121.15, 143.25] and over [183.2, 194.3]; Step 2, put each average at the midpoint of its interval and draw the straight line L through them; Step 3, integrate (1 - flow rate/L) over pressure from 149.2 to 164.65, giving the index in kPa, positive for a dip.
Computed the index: 0.8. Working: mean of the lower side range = 511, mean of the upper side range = 447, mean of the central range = 457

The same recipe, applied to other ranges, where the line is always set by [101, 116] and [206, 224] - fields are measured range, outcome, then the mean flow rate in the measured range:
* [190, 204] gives 0.2 kPa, 426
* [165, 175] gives 0.6 kPa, 437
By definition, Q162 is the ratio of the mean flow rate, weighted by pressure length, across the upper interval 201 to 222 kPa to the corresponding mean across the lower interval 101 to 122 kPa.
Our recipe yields 0.8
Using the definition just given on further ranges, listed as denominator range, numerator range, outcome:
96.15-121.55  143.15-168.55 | 0.86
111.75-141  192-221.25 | 0.83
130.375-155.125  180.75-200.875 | 0.91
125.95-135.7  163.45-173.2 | 0.85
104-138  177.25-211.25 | 0.85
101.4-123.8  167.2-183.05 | 0.84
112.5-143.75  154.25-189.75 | 0.89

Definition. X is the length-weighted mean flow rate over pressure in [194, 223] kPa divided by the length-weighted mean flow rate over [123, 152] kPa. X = 0.8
